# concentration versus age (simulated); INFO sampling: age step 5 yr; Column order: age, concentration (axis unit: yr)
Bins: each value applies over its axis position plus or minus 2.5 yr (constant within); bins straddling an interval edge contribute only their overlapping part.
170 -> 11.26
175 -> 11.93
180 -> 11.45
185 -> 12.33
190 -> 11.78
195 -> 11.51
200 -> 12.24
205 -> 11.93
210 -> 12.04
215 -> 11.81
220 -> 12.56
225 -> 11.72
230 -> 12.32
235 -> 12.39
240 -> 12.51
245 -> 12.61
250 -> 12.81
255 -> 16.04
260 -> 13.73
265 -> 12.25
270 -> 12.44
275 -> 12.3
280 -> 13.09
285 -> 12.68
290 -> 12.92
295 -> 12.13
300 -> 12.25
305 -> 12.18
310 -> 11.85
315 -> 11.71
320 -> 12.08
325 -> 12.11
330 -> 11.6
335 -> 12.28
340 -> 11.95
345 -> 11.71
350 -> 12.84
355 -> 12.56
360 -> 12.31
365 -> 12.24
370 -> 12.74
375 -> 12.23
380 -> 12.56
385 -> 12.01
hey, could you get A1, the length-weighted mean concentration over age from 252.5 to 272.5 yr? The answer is 13.6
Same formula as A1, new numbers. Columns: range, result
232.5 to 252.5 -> 12.6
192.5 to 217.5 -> 11.9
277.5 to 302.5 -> 12.6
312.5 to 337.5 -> 12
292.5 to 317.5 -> 12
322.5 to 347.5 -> 11.9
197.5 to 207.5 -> 12.1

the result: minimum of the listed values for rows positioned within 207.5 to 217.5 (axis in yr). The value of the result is 11.81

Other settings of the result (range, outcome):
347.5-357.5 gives 12.56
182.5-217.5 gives 11.51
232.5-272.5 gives 12.25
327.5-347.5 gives 11.6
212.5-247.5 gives 11.72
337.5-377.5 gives 11.71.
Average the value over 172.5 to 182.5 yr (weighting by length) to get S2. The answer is 11.7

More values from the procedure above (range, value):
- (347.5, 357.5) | 12.7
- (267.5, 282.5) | 12.6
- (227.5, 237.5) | 12.4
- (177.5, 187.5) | 11.9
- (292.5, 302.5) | 12.2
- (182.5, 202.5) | 12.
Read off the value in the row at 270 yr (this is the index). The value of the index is 12.44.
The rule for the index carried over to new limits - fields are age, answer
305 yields 12.18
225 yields 11.72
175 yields 11.93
